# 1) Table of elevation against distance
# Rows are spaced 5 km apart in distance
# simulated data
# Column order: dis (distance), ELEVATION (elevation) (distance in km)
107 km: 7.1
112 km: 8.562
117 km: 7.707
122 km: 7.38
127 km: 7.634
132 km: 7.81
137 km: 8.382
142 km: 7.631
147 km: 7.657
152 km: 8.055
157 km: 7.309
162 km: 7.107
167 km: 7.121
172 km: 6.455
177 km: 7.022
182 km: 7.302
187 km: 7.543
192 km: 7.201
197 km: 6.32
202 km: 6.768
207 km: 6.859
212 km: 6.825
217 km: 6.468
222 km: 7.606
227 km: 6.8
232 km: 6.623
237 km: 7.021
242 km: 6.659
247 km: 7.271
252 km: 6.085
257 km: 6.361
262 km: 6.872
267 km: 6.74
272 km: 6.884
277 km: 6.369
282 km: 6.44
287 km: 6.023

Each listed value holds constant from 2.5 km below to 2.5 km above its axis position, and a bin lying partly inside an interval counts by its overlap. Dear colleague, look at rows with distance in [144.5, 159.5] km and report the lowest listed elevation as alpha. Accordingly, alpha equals 7.309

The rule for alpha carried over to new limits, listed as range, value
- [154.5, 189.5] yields 6.455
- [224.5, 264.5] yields 6.085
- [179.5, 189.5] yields 7.302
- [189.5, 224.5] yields 6.32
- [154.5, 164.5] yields 7.107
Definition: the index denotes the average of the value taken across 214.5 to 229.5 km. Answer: 6.96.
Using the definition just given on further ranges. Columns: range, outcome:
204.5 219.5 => 6.72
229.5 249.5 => 6.89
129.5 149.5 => 7.87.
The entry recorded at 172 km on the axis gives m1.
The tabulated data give 6.455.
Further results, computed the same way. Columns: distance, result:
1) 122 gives 7.38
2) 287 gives 6.023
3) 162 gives 7.107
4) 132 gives 7.81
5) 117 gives 7.707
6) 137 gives 8.382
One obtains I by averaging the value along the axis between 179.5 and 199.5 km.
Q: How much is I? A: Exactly 7.09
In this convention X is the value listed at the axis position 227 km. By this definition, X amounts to 6.8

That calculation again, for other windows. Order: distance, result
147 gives 7.657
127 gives 7.634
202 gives 6.768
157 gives 7.309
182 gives 7.302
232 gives 6.623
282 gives 6.44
